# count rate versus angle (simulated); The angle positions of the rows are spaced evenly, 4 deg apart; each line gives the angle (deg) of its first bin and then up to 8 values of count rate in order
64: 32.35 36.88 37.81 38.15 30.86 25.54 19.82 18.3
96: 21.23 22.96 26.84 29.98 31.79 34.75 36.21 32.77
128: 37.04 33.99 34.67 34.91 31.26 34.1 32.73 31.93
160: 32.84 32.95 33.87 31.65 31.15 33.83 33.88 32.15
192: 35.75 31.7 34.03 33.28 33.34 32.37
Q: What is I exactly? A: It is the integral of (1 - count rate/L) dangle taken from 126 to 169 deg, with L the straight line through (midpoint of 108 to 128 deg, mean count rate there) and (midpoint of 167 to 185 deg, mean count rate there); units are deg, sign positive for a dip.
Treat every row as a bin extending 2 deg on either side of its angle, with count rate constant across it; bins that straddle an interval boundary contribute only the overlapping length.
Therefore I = -0.5 deg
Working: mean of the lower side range 33.8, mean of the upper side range 32.8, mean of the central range 33.7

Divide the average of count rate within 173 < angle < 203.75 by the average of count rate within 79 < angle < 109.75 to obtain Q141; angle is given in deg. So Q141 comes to 1.4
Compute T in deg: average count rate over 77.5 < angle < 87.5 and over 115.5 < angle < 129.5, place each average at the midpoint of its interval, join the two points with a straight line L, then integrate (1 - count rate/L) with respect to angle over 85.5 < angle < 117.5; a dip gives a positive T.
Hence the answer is 5.9 deg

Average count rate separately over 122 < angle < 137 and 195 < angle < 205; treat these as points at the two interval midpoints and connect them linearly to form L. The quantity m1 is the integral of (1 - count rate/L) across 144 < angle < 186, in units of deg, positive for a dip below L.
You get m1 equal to 1.3 deg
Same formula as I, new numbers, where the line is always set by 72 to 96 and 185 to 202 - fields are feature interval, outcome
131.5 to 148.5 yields -1.9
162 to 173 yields -0.3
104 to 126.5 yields -2.9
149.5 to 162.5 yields -0.6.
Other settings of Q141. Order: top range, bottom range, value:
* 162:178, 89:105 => 1.48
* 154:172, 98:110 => 1.23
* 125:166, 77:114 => 1.31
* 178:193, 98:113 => 1.22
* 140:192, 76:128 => 1.16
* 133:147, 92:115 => 1.29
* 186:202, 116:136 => 0.96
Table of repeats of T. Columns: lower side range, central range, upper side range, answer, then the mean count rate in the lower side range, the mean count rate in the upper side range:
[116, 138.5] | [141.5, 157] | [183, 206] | 0.82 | 34.9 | 33.4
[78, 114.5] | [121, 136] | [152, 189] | -3.23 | 25.4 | 32.7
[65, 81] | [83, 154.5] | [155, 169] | 8.92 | 36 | 32.9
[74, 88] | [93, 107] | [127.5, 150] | 3.38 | 29.8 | 34.1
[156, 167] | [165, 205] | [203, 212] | -0.19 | 32.8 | 33.1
